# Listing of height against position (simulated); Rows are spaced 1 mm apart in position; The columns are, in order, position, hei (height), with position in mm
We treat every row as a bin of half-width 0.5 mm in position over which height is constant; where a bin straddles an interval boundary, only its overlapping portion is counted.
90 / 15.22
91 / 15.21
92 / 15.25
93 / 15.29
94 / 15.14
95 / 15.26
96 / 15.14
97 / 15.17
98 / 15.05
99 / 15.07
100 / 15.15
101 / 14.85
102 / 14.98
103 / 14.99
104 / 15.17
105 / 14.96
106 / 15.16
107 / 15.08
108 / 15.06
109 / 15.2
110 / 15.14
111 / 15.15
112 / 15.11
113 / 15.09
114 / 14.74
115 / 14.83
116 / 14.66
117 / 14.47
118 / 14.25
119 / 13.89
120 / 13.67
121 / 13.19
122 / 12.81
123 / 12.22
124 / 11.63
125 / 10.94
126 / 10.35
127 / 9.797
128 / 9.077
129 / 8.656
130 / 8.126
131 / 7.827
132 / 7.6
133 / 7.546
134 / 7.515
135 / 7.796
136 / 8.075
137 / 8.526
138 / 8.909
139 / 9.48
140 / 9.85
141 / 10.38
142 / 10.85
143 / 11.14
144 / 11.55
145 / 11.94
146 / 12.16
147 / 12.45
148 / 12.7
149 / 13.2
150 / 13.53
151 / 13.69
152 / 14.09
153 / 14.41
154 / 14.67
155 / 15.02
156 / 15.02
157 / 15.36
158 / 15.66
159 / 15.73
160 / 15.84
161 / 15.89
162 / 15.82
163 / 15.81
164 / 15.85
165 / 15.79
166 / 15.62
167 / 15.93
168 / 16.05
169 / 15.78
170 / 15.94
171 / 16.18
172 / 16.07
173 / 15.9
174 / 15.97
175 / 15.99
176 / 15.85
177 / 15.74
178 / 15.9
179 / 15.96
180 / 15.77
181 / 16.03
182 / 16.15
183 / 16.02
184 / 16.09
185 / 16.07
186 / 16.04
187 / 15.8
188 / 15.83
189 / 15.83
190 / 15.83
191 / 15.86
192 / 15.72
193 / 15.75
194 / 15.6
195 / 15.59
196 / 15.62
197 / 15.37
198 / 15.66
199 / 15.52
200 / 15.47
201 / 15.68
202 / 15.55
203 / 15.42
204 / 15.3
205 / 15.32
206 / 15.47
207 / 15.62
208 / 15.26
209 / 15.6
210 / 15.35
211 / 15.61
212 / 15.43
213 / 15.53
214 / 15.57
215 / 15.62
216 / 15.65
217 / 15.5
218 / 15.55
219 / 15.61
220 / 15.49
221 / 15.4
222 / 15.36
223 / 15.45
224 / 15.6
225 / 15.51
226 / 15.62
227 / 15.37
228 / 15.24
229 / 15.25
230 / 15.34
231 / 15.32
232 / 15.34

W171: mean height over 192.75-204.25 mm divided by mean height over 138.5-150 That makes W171 1.35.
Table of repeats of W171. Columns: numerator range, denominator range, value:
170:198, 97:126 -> 1.11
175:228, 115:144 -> 1.48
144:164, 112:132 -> 1.19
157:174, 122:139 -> 1.73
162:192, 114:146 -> 1.48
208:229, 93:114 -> 1.03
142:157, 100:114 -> 0.88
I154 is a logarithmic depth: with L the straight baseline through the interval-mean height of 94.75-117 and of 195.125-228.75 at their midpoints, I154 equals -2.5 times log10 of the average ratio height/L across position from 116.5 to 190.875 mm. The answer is 0.14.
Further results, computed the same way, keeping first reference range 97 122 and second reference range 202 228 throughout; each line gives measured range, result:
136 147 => 0.39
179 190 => -0.05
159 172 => -0.05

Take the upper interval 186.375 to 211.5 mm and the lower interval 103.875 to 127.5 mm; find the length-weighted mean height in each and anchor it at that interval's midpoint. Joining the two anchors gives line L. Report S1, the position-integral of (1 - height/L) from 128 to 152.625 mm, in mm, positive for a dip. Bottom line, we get 7.0 mm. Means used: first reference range 13.8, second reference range 15.6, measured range 10.3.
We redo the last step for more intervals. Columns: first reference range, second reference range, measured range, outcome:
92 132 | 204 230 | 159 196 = -2.8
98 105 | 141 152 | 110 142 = 5.7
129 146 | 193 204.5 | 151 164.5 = -4.7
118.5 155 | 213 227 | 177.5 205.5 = -3.6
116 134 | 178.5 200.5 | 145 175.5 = -3.1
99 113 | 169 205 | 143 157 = 1.9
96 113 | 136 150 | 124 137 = 3.8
